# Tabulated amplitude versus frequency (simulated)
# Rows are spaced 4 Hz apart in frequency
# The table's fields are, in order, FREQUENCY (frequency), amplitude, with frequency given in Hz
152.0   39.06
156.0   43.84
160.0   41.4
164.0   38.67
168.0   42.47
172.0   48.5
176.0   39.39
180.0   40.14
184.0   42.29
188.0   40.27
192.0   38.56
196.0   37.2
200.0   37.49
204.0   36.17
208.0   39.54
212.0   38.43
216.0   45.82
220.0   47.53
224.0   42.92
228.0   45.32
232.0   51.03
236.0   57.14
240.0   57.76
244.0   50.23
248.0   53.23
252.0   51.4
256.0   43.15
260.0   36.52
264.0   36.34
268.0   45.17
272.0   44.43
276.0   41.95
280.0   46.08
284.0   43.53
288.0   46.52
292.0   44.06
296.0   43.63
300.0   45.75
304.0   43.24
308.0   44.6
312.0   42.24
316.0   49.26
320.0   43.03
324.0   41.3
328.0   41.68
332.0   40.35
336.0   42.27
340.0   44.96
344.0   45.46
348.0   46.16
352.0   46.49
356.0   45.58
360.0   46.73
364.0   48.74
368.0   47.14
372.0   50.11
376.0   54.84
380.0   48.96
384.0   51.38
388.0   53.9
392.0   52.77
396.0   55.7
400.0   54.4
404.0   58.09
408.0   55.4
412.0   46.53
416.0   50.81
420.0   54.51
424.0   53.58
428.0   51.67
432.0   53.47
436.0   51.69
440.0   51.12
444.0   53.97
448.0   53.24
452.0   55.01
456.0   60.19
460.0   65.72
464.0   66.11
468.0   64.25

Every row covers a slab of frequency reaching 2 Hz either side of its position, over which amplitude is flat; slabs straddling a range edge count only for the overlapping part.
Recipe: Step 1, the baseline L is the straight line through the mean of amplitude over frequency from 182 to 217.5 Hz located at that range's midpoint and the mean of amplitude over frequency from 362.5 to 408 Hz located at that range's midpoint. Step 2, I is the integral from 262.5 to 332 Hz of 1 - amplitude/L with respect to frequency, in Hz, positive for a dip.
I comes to 3.96 Hz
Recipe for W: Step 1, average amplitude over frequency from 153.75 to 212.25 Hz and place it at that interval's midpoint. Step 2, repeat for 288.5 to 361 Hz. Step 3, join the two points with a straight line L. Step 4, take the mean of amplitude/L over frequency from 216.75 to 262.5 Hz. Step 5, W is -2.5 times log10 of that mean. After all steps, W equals -0.159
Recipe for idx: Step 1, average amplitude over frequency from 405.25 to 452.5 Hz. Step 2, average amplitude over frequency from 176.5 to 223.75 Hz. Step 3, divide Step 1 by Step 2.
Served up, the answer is 1.30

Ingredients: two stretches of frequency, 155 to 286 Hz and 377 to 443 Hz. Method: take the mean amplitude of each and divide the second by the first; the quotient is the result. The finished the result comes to 1.21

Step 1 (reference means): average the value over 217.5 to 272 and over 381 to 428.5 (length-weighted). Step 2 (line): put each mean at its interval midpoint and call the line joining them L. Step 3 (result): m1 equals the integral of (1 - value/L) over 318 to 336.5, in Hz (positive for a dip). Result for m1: 3.19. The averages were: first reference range 47.4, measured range 41.7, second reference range 53.2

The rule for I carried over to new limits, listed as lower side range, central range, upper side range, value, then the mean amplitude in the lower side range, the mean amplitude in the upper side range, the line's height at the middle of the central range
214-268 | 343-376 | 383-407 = 3.34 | 47.5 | 54.5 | 52.9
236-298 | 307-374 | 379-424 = 6.44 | 46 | 53.1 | 49.8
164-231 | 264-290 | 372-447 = 1.00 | 41.4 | 52.9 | 45.7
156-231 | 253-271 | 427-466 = 1.71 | 41.4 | 56.3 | 45.5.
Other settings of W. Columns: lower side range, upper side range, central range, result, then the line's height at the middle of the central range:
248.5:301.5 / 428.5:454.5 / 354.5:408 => -0.037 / 49.8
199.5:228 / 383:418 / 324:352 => 0.137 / 49.4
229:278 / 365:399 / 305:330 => 0.137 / 49.6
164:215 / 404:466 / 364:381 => 0.022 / 51.2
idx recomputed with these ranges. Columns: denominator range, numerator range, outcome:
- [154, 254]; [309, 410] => 1.09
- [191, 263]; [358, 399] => 1.14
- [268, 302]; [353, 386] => 1.10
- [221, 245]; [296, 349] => 0.87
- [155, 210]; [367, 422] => 1.30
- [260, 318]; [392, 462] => 1.24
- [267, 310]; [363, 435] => 1.18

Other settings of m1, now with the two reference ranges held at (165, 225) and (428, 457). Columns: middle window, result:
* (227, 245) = -4.0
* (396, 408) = -1.0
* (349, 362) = 0.8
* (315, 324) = 0.5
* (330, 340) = 1.3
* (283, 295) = 0.3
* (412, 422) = 0.2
